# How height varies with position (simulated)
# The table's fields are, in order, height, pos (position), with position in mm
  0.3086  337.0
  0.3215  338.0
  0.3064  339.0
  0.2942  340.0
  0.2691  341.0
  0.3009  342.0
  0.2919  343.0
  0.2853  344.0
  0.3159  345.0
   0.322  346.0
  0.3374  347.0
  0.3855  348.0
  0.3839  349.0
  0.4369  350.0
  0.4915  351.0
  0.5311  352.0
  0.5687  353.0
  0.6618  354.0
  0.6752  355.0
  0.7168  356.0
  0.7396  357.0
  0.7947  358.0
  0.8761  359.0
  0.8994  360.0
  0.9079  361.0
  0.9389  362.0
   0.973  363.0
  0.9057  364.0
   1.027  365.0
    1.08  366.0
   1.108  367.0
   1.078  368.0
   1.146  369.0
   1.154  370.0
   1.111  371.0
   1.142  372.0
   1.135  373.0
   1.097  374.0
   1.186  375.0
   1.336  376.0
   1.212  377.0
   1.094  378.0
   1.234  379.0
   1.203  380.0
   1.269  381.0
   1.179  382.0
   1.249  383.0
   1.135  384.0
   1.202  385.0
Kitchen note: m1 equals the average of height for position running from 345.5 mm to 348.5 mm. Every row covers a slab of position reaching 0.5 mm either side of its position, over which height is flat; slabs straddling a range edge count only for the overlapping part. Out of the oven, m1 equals 0.348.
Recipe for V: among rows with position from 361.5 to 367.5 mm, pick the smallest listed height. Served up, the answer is 0.9057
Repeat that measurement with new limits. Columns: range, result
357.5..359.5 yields 0.7947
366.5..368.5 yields 1.078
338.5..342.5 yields 0.2691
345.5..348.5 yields 0.322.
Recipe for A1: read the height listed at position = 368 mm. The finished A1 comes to 1.078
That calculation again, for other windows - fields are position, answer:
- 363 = 0.973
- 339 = 0.3064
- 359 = 0.8761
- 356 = 0.7168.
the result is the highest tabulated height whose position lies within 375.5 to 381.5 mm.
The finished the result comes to 1.336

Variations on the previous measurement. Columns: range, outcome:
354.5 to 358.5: 0.7947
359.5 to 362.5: 0.9389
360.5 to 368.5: 1.108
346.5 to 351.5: 0.4915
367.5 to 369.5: 1.146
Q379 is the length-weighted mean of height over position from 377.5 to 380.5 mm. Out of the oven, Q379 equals 1.18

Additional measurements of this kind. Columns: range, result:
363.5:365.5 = 0.966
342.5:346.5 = 0.304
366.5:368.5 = 1.09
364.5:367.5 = 1.07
